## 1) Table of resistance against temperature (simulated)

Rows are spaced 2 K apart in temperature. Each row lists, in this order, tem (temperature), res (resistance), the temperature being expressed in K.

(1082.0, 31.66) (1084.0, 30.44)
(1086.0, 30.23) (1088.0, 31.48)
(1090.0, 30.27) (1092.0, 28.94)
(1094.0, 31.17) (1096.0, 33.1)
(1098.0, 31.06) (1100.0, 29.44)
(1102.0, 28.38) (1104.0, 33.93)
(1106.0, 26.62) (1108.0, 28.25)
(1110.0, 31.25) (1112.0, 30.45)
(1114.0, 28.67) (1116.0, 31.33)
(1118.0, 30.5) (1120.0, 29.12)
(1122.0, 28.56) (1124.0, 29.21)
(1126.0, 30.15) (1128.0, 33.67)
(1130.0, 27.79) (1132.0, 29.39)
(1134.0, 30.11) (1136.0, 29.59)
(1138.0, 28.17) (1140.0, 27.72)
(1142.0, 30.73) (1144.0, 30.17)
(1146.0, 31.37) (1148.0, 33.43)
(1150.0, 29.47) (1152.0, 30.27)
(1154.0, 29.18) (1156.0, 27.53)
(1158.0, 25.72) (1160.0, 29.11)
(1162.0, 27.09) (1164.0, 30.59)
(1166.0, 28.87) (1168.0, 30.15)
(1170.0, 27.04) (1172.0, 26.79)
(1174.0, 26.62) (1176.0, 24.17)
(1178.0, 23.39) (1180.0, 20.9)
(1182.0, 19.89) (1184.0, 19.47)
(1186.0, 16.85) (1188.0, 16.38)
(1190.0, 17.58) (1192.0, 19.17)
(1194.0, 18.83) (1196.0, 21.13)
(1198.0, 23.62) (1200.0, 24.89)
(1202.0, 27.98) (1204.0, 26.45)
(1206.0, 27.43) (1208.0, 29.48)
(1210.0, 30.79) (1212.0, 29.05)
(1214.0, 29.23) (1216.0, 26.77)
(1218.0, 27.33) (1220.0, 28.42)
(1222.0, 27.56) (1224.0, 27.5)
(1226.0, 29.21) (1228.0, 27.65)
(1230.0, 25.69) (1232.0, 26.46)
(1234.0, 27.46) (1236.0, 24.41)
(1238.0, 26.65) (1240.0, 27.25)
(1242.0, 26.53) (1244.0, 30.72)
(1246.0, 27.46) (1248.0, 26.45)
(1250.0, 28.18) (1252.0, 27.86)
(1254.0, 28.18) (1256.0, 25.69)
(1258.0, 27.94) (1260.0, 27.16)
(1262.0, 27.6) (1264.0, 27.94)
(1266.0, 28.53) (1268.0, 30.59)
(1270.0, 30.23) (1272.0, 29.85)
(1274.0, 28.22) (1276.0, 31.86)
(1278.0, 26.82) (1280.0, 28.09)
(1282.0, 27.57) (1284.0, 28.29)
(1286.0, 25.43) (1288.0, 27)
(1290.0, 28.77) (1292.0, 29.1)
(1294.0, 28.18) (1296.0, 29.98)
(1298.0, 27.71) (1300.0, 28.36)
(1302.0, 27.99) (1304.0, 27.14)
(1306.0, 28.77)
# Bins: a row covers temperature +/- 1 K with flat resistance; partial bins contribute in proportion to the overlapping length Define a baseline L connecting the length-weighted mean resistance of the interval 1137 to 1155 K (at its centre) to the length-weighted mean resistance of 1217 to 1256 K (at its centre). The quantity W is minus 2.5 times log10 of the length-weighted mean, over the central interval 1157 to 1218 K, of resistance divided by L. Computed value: 0.16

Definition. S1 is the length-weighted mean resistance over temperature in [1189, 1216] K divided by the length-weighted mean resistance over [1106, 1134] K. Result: 0.8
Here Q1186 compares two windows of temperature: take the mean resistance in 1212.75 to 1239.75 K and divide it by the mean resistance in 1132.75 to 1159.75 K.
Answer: 0.9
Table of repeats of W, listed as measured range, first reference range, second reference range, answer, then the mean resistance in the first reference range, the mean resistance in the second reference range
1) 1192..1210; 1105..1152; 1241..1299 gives 0.16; 29.8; 28.2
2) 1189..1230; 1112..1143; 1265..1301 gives 0.12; 29.7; 28.6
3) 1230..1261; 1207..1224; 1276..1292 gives 0.04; 28.5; 27.8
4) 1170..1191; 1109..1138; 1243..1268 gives 0.33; 29.9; 27.9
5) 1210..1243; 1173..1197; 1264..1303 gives -0.16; 20.4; 28.5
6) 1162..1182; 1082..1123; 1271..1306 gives 0.13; 30.2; 28.3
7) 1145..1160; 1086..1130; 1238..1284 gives 0.00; 30.2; 28.2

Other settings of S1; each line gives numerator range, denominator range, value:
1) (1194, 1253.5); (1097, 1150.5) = 0.90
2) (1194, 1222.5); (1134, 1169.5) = 0.91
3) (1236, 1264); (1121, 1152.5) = 0.91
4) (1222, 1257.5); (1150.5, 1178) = 0.98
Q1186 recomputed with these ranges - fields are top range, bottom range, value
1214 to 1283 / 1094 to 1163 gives 0.94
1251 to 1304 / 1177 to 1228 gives 1.16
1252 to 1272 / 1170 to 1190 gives 1.30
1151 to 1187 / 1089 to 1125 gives 0.86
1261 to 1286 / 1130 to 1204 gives 1.10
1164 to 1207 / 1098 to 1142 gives 0.79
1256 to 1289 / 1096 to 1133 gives 0.94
